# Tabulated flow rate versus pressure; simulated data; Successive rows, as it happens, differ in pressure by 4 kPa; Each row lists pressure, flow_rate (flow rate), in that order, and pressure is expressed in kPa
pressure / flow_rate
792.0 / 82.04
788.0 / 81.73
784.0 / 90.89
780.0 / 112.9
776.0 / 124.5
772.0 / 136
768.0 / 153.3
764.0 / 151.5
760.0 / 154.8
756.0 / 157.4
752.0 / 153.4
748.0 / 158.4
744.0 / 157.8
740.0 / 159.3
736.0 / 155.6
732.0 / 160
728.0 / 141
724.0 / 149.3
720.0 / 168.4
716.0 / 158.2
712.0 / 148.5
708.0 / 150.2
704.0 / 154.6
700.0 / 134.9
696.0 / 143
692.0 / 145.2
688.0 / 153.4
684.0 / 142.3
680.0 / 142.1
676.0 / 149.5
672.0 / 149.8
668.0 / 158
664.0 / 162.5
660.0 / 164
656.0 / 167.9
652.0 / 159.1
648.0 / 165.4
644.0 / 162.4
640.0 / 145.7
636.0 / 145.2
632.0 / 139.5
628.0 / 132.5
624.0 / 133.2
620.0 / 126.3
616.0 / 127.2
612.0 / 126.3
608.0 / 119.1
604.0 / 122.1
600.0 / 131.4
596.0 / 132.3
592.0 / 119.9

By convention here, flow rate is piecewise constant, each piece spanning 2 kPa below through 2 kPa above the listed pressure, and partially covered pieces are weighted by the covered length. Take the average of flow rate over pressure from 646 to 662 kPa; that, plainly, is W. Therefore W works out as 164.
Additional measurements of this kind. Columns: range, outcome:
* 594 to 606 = 129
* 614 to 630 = 130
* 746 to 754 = 156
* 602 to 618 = 124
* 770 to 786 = 116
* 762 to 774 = 147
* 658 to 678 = 157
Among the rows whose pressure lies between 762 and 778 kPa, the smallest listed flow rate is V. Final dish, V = 124.5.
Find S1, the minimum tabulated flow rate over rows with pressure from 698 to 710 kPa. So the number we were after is 134.9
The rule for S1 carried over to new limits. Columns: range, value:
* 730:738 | 155.6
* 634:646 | 145.2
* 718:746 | 141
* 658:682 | 142.1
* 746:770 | 151.5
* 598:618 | 119.1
